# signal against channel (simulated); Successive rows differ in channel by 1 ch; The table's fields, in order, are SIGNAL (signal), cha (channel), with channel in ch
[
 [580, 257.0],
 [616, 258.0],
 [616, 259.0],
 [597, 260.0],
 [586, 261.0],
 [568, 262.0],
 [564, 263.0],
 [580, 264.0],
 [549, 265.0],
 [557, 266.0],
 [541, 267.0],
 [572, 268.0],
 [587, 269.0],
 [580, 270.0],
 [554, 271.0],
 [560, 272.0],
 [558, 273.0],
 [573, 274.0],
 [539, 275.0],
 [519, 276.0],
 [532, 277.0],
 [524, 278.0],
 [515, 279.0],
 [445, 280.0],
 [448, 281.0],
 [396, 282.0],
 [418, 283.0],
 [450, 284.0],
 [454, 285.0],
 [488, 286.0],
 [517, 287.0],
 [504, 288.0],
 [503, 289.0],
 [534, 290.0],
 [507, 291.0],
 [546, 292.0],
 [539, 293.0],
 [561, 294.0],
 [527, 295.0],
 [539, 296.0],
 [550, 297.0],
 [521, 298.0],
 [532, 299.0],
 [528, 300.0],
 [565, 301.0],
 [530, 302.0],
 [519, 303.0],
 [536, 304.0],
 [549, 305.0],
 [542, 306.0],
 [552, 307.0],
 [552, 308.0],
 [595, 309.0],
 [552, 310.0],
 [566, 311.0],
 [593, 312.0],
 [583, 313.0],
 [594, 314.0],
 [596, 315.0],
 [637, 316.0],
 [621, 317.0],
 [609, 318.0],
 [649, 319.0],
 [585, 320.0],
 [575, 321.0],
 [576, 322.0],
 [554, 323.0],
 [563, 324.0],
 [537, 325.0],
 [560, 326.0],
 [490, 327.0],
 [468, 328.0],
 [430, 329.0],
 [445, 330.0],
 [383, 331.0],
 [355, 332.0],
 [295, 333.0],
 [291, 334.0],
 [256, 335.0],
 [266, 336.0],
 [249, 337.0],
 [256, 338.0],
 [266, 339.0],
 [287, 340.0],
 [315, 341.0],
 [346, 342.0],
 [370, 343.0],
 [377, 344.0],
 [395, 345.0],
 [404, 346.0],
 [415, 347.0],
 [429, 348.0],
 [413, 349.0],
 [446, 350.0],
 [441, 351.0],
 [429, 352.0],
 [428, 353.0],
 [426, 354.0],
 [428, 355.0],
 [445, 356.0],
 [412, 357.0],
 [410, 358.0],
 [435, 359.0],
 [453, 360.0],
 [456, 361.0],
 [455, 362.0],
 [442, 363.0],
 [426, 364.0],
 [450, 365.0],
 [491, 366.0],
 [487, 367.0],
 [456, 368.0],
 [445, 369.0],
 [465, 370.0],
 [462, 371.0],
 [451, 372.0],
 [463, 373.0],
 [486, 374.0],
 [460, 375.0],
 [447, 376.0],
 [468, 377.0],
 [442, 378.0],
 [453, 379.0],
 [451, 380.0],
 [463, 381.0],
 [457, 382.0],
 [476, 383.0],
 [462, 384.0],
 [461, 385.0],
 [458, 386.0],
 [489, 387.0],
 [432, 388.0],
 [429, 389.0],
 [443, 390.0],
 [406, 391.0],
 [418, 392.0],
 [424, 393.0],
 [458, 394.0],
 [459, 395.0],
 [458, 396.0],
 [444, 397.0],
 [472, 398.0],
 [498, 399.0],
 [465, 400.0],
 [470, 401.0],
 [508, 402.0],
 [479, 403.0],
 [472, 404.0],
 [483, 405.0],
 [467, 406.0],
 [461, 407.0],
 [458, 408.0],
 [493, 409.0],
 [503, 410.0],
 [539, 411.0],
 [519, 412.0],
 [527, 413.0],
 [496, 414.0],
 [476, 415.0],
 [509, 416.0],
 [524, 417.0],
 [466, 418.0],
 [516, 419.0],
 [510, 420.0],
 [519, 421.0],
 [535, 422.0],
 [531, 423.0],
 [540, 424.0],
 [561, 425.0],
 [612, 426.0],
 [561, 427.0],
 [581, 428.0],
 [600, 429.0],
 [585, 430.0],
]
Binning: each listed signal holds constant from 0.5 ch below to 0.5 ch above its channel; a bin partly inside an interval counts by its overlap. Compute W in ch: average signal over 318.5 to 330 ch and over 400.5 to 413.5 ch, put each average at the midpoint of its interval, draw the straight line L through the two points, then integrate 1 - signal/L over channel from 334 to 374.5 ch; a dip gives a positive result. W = 9.1 ch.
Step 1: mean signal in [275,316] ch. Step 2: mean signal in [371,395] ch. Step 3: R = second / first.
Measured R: 0.86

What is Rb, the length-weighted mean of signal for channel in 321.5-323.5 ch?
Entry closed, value 565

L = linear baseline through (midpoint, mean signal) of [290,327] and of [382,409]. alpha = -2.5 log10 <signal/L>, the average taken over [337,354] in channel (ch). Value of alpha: 0.35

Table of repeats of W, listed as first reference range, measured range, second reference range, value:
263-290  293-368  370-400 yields 2.71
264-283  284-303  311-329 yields 0.86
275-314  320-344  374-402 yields 4.66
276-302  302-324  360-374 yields -3.80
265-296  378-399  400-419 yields 1.88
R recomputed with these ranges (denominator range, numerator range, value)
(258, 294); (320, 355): 0.77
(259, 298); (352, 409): 0.86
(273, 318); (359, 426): 0.89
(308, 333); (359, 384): 0.85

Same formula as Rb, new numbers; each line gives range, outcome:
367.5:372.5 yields 456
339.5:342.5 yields 316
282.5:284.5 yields 434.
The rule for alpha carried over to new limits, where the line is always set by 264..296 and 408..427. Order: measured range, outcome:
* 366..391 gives 0.14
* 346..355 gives 0.21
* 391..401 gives 0.15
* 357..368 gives 0.16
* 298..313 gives -0.06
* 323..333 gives 0.12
